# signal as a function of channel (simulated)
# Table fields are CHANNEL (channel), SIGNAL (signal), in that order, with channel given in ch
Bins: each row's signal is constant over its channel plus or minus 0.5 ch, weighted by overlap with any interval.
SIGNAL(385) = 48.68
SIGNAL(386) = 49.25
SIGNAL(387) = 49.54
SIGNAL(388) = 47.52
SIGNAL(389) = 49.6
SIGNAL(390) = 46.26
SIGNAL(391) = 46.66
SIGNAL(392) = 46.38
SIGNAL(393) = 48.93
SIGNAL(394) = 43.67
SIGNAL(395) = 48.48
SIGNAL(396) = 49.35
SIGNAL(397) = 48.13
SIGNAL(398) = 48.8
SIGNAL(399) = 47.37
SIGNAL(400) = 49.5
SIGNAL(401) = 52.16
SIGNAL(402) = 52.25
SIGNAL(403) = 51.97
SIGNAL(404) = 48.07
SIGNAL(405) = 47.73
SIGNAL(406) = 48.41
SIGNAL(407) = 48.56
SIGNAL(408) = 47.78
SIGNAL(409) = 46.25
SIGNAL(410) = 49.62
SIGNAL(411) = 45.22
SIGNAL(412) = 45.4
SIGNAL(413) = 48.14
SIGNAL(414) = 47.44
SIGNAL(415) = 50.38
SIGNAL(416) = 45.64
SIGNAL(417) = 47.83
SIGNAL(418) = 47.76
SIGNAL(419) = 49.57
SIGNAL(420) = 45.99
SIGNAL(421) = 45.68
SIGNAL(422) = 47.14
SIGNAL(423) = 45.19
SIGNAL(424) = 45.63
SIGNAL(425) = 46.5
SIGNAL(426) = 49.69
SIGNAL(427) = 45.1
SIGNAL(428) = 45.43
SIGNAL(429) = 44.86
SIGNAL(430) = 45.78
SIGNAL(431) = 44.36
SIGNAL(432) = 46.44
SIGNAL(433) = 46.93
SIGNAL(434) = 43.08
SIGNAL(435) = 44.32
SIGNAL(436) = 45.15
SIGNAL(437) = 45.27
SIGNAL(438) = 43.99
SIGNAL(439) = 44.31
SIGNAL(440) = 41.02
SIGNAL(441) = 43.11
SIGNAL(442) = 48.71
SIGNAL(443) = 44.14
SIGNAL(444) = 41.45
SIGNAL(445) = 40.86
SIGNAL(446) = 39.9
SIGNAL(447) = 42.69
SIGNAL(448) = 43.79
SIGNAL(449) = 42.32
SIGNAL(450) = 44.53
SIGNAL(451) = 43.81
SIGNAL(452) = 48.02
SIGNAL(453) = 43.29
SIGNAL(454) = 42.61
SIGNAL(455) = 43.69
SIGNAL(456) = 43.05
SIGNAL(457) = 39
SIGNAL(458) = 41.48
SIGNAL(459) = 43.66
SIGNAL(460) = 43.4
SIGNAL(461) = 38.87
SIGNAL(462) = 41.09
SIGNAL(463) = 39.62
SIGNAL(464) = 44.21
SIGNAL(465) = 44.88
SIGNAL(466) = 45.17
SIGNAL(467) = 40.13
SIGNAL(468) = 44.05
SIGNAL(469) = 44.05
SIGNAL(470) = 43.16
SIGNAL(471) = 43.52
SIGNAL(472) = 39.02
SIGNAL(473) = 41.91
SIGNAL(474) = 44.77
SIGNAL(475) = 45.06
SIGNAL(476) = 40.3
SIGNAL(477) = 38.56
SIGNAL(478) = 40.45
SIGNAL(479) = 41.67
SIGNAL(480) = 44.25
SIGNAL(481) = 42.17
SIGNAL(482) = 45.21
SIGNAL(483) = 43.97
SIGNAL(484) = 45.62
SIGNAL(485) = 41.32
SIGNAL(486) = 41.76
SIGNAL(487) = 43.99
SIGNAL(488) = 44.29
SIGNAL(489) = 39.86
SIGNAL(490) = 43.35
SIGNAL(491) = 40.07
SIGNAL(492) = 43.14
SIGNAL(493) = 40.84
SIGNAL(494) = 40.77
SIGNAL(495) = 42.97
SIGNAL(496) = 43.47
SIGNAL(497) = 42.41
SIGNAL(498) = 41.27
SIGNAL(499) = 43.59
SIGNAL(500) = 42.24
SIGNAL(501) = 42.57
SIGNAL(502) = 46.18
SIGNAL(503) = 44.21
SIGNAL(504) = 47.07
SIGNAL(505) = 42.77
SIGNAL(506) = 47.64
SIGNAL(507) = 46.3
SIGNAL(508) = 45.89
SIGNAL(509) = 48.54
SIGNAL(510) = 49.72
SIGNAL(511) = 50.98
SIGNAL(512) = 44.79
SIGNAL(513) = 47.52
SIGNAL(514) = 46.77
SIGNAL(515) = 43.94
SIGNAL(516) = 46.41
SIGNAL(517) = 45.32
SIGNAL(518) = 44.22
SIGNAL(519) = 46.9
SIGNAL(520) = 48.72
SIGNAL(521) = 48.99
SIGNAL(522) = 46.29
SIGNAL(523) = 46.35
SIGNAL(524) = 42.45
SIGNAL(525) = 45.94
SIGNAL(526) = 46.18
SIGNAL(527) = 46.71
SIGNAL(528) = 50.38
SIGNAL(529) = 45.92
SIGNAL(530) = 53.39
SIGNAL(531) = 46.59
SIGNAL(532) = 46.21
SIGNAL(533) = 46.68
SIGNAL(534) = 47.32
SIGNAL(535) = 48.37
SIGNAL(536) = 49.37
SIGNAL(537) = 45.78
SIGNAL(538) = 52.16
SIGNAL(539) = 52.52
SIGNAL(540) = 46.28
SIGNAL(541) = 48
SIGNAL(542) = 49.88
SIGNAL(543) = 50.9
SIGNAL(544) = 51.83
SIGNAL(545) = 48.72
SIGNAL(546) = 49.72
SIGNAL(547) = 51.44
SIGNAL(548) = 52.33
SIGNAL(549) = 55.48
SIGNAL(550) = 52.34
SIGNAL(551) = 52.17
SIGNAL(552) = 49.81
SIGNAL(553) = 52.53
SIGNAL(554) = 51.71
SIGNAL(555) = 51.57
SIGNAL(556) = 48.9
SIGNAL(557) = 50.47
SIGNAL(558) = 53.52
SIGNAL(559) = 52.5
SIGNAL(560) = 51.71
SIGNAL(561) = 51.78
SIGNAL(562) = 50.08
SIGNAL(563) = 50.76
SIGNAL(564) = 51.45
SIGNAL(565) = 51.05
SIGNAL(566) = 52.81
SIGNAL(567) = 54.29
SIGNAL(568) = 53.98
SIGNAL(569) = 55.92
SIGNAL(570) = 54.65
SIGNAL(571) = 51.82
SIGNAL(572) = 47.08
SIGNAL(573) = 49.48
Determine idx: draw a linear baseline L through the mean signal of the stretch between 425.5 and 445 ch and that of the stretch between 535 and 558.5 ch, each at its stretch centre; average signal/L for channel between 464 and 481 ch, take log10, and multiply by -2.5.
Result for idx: 0.10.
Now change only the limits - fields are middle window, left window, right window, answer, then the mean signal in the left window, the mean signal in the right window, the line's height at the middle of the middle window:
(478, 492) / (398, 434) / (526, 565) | 0.14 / 47.4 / 50.2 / 48.9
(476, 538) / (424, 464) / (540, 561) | 0.07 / 43.8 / 51.2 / 48.1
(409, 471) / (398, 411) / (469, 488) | 0.03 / 49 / 42.7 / 46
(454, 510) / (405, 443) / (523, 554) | 0.11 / 46.3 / 49.2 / 47.8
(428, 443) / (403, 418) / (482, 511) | 0.04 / 47.8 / 43.9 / 46.6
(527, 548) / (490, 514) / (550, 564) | 0.00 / 44.6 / 51.4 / 49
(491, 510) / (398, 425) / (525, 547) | 0.10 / 47.9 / 48.7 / 48.5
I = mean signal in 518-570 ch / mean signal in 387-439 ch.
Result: 1.1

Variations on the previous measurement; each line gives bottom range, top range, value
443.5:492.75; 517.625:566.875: 1.16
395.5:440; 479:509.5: 0.93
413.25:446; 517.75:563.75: 1.09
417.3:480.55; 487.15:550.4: 1.07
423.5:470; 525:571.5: 1.16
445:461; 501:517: 1.08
